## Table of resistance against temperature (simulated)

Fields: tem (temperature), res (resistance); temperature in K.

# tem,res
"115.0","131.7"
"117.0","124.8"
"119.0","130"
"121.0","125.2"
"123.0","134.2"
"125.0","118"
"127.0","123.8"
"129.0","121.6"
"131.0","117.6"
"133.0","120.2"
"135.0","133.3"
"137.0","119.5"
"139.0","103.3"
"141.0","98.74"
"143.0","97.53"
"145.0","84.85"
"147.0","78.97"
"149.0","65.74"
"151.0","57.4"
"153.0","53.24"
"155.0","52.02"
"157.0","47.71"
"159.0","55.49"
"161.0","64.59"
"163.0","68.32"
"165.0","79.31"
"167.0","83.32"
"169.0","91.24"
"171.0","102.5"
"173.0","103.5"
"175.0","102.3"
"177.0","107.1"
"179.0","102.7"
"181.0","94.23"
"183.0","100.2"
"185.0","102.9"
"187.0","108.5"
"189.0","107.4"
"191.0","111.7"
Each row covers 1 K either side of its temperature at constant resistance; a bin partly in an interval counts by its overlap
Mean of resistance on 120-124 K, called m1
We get 130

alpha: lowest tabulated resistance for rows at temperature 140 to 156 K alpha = 52.02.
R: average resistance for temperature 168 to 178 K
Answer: 101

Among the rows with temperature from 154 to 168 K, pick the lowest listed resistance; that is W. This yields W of 47.71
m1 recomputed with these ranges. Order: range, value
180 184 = 97.2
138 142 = 101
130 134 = 119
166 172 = 92.4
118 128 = 126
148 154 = 58.8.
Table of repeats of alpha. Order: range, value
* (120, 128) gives 118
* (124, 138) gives 117.6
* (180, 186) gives 94.23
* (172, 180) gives 102.3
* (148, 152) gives 57.4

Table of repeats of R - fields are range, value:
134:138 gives 126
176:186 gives 101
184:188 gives 106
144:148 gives 81.9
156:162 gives 55.9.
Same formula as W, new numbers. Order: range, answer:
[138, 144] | 97.53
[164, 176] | 79.31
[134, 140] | 103.3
